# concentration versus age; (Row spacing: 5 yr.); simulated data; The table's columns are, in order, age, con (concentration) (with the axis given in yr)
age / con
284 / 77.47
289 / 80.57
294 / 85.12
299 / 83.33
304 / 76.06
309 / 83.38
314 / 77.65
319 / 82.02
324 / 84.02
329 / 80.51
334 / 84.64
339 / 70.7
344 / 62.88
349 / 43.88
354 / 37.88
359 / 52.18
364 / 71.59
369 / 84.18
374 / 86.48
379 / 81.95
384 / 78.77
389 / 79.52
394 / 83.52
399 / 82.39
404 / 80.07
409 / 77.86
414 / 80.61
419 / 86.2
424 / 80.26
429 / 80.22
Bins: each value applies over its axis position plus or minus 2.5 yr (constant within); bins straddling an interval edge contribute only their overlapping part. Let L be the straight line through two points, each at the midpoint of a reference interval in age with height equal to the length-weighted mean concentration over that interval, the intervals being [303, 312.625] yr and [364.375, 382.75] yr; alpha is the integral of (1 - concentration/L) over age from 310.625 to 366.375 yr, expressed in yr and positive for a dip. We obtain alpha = 8.8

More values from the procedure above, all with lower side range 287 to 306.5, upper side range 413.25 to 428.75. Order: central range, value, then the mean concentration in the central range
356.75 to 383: 1.98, 75.7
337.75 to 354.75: 5.71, 54.2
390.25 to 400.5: -0.07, 82.6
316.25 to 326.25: -0.17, 82.9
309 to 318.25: 0.16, 80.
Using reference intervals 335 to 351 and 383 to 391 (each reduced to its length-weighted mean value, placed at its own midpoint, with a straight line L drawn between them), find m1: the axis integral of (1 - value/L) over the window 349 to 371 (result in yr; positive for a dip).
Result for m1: 3.27 yr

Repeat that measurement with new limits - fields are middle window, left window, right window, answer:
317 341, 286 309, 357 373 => -1.2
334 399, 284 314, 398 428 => 8.4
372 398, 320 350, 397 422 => -1.1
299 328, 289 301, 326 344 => -0.2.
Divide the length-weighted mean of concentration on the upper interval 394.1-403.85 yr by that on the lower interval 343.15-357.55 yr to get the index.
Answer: 1.75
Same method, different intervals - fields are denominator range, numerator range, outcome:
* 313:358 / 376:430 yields 1.18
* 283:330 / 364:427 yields 1.00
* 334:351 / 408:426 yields 1.29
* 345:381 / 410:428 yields 1.26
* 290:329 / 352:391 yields 0.88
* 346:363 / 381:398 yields 1.70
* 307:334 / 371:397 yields 1.00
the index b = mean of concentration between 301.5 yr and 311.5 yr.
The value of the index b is 79.7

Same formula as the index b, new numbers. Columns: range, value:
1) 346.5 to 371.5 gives 57.9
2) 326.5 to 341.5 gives 78.6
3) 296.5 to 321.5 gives 80.5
